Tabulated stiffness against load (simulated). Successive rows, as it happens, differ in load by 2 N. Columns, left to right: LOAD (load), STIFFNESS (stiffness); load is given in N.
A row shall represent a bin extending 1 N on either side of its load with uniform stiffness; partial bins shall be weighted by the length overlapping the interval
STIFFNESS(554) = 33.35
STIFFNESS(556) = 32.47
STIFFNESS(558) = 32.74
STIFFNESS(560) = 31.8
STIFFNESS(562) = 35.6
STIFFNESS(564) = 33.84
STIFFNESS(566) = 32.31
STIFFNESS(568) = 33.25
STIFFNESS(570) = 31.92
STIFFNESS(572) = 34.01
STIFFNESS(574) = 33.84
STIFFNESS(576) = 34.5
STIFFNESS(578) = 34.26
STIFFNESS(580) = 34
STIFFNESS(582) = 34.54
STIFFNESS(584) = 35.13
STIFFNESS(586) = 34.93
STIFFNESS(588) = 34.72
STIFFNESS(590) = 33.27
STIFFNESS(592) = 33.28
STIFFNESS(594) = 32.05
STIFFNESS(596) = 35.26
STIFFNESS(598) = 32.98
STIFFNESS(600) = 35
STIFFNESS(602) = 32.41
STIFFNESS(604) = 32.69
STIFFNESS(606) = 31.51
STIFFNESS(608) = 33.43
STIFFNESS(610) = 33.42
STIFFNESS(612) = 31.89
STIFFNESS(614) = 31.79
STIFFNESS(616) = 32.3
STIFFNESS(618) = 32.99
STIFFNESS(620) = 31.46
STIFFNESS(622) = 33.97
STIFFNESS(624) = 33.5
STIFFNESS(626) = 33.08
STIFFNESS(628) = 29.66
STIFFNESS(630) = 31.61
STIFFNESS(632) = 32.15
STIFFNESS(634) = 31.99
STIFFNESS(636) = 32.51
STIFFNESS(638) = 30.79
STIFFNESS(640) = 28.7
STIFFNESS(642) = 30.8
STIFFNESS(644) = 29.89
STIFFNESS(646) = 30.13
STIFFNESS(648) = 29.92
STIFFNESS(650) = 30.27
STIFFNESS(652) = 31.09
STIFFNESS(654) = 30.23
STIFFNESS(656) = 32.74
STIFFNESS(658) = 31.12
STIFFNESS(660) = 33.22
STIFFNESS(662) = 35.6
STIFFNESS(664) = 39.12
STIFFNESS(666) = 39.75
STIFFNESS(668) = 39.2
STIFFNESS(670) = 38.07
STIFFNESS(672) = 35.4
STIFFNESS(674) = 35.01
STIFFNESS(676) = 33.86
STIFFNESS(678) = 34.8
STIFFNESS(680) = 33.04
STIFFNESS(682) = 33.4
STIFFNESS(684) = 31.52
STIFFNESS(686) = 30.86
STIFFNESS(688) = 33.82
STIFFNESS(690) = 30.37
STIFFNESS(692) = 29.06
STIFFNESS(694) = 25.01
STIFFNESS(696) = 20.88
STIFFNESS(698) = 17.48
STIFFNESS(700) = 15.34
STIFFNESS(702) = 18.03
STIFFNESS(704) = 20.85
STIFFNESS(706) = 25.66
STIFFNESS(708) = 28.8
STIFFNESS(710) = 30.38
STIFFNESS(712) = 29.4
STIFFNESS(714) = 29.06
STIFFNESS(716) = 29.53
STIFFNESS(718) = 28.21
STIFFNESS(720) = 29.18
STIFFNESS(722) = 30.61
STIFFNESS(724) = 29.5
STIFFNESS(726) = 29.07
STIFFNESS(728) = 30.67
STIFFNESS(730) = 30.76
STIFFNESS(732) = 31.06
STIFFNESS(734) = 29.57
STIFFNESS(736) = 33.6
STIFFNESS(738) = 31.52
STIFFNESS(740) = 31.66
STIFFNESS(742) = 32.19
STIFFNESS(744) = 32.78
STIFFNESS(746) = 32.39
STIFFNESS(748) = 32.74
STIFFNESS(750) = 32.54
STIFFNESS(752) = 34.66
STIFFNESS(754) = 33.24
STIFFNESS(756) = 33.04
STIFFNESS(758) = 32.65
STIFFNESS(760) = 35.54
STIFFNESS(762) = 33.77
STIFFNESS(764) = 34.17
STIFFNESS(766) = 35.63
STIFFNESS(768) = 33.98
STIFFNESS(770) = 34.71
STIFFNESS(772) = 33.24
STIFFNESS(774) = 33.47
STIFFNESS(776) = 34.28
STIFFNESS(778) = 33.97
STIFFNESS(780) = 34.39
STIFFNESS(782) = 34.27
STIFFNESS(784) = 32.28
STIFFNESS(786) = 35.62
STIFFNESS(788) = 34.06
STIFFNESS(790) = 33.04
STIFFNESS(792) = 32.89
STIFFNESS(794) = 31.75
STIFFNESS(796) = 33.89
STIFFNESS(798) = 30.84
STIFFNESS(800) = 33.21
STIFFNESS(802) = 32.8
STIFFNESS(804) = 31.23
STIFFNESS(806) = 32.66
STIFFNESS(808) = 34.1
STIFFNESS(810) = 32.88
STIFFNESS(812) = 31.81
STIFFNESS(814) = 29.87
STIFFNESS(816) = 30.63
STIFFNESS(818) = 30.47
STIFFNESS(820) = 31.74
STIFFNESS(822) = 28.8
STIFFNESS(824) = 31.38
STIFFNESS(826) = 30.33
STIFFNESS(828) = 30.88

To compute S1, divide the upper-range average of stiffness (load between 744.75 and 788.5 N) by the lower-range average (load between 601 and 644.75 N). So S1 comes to 1.06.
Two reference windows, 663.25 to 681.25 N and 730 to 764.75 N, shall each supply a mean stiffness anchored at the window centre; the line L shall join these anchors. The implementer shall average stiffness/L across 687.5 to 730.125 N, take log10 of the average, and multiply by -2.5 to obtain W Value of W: 0.28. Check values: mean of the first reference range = 36.4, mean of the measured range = 26.7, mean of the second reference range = 32.7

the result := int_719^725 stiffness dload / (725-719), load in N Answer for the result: 29.8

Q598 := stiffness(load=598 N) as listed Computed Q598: 32.98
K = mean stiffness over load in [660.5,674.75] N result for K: 37.3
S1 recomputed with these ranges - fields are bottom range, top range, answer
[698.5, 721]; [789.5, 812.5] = 1.27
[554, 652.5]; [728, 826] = 1.00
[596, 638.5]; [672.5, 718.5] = 0.86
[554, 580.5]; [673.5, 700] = 0.88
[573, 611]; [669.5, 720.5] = 0.85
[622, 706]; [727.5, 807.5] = 1.07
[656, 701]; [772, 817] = 1.04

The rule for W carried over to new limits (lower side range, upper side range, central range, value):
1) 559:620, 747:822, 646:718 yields 0.10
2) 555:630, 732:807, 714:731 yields 0.12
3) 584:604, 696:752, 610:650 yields 0.03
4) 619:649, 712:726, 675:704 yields 0.10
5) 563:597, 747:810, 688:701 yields 0.37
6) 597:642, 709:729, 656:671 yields -0.17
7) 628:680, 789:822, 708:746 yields 0.07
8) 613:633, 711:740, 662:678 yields -0.18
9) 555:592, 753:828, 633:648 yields 0.10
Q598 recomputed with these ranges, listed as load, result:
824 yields 31.38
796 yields 33.89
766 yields 35.63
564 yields 33.84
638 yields 30.79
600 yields 35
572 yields 34.01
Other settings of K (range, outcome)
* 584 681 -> 33.1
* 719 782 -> 32.6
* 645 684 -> 33.9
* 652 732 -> 30.2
